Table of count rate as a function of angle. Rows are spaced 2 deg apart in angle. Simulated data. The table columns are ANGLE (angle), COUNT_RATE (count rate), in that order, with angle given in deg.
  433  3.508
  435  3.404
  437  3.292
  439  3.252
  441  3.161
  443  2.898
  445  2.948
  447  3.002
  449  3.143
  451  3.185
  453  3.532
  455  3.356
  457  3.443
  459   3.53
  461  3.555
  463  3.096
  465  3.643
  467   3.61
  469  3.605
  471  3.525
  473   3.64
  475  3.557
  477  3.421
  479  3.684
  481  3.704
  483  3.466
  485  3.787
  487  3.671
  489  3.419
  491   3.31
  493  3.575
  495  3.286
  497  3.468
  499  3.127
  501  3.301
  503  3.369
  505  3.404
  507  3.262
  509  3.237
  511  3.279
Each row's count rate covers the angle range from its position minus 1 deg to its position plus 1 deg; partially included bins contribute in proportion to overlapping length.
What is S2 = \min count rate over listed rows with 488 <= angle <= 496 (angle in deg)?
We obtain 3.286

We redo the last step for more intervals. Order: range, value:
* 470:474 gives 3.525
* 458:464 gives 3.096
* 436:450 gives 2.898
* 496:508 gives 3.127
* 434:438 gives 3.292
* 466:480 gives 3.421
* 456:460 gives 3.443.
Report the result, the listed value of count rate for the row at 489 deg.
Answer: 3.419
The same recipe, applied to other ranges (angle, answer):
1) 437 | 3.292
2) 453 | 3.532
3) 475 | 3.557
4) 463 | 3.096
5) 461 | 3.555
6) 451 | 3.185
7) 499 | 3.127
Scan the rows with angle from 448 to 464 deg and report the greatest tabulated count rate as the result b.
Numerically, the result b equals 3.555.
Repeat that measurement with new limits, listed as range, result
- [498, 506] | 3.404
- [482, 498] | 3.787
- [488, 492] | 3.419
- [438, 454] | 3.532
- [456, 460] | 3.53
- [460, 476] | 3.643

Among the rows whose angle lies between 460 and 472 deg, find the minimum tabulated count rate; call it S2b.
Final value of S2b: 3.096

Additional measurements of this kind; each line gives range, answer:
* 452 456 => 3.356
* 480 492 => 3.31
